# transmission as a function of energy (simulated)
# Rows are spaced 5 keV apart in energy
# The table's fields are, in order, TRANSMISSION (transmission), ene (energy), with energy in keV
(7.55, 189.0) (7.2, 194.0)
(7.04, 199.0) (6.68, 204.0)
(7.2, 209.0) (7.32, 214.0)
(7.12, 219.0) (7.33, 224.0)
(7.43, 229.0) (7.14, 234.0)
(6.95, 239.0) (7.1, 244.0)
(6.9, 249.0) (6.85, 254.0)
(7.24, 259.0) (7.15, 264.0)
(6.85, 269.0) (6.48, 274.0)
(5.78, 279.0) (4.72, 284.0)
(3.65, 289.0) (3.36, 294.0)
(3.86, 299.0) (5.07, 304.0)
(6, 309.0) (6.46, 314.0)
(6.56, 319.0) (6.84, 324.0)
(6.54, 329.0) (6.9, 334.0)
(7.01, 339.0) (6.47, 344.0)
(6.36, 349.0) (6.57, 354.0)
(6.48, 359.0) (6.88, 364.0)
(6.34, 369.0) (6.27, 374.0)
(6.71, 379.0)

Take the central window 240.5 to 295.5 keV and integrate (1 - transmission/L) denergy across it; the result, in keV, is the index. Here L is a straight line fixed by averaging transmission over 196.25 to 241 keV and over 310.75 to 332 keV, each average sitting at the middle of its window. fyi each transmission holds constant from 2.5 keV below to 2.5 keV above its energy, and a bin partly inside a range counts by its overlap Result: 6.5 keV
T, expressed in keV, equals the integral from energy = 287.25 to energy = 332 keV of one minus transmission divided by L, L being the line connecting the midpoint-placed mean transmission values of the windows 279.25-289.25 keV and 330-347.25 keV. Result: 2.3 keV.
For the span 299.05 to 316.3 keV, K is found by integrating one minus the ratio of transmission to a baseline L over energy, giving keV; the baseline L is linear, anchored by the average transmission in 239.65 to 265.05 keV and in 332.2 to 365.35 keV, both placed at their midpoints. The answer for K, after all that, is 3.2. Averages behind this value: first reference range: 7.04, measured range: 5.55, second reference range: 6.65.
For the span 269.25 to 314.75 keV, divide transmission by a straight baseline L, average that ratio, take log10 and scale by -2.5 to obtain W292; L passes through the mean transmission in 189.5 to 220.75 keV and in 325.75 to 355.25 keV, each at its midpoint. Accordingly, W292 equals 0.32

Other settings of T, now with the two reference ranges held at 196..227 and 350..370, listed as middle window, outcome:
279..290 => 3.6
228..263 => -0.4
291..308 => 6.4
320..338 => -0.2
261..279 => 0.6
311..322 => 0.4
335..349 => -0.1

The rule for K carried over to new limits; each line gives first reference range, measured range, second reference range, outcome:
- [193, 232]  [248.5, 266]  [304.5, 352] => -0.3 keV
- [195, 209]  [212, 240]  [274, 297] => -4.3 keV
